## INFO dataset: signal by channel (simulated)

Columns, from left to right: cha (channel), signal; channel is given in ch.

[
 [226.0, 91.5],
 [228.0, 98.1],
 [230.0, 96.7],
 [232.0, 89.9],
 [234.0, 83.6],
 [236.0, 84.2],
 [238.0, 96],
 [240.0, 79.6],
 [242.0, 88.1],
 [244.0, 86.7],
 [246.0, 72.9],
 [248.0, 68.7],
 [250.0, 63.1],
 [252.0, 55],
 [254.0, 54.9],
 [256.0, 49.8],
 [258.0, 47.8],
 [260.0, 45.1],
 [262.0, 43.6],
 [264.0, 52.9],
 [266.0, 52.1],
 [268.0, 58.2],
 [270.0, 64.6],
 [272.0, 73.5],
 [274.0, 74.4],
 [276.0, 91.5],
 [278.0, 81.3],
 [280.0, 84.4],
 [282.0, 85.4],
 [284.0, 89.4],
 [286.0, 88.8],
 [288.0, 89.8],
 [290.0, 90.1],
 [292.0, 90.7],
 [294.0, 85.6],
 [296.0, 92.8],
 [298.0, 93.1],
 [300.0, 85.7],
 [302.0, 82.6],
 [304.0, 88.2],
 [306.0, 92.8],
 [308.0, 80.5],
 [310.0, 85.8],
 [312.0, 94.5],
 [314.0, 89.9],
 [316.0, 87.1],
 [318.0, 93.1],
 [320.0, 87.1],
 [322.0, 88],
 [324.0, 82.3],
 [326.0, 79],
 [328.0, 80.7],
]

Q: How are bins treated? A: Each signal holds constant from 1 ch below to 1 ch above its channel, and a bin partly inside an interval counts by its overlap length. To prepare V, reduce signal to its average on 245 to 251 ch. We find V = 68.2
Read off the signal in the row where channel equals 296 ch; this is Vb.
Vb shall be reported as 92.8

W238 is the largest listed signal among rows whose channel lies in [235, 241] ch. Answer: 96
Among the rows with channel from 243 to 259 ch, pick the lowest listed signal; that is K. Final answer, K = 47.8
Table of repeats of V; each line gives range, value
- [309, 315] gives 90.1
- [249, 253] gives 59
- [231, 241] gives 86.7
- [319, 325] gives 85.8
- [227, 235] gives 92.1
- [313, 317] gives 88.5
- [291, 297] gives 89.7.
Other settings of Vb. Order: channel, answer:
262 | 43.6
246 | 72.9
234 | 83.6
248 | 68.7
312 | 94.5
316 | 87.1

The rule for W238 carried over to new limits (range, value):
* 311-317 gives 94.5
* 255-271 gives 64.6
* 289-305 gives 93.1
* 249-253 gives 63.1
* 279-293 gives 90.7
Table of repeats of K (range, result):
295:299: 92.8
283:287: 88.8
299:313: 80.5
